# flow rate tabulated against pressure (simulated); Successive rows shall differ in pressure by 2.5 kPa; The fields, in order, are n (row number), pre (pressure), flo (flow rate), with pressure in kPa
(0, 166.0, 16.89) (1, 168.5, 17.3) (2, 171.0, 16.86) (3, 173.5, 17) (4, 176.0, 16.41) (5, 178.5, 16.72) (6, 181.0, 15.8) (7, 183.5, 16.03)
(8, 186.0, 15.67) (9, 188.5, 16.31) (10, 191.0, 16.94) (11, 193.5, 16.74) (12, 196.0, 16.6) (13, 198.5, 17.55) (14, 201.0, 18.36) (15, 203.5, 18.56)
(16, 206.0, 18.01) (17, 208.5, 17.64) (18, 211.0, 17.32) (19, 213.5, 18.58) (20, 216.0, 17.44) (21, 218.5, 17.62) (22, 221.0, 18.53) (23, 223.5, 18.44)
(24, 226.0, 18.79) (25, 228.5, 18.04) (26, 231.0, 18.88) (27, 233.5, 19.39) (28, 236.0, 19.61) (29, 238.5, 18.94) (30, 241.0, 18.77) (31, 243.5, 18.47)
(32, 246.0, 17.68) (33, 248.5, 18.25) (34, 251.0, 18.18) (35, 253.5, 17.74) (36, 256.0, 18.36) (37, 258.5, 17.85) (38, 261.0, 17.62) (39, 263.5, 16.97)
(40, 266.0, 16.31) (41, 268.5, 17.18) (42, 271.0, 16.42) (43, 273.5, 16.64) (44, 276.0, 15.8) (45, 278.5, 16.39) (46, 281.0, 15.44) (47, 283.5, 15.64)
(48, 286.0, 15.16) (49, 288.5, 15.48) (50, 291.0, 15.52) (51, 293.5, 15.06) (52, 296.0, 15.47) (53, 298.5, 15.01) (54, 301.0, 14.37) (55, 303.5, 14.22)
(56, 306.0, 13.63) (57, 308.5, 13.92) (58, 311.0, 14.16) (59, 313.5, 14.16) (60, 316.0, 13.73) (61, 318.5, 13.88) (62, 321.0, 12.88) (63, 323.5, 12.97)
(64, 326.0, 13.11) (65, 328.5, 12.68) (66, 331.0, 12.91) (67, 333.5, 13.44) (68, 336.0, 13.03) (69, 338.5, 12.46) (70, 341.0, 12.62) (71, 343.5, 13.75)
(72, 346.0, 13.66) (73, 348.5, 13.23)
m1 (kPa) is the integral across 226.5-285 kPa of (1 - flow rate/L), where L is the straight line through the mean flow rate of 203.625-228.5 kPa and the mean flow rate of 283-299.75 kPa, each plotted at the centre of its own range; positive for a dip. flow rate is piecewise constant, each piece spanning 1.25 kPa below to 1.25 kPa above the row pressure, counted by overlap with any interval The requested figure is -3.4 kPa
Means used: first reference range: 18.1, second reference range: 15.3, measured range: 17.6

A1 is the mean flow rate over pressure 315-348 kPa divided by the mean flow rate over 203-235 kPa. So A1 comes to 0.7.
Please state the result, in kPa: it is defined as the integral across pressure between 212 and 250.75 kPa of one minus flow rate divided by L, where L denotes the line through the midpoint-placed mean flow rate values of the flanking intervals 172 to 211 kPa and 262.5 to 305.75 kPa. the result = -4.9 kPa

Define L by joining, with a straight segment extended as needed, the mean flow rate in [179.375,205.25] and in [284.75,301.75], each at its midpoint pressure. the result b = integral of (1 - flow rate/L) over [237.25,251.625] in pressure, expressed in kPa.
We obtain -2.1 kPa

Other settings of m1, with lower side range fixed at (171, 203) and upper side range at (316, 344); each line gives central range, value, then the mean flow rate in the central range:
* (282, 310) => -1.8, 14.9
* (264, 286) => -2.6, 16.2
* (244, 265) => -4.0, 17.8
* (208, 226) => -2.3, 18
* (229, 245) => -3.6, 18.9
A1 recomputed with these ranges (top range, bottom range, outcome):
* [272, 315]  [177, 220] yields 0.88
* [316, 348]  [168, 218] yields 0.77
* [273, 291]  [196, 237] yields 0.86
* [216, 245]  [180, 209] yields 1.09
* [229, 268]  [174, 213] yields 1.07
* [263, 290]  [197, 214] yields 0.90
